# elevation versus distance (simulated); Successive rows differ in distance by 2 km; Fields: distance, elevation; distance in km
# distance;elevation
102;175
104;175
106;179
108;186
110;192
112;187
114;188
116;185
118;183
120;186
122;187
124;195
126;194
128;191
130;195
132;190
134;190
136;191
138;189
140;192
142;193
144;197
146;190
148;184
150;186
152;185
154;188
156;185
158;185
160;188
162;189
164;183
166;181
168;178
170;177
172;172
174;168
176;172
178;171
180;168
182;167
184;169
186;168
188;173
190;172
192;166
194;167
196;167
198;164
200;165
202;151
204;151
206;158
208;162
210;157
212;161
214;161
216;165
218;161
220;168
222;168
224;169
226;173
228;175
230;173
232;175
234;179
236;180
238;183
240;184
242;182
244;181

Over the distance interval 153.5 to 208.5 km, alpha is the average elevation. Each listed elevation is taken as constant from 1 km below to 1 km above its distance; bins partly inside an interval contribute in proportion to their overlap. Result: 172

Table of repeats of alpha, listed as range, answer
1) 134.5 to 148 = 191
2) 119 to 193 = 183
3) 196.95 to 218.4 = 160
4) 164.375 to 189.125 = 172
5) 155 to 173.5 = 182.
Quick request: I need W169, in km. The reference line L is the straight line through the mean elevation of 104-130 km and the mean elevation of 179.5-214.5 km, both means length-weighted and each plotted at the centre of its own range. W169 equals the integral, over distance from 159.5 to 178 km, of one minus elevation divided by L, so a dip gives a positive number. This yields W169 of -0.63 km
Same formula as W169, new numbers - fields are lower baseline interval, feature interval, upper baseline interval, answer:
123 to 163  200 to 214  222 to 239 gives 1.7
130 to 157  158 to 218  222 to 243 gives 4.7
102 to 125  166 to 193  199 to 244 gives 0.6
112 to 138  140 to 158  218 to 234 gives -0.3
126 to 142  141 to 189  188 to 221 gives -0.3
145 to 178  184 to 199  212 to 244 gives 0.8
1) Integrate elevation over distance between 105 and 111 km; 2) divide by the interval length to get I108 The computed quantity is 186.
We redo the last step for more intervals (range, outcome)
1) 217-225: 166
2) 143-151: 189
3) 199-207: 156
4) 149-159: 186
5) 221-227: 170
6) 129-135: 192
